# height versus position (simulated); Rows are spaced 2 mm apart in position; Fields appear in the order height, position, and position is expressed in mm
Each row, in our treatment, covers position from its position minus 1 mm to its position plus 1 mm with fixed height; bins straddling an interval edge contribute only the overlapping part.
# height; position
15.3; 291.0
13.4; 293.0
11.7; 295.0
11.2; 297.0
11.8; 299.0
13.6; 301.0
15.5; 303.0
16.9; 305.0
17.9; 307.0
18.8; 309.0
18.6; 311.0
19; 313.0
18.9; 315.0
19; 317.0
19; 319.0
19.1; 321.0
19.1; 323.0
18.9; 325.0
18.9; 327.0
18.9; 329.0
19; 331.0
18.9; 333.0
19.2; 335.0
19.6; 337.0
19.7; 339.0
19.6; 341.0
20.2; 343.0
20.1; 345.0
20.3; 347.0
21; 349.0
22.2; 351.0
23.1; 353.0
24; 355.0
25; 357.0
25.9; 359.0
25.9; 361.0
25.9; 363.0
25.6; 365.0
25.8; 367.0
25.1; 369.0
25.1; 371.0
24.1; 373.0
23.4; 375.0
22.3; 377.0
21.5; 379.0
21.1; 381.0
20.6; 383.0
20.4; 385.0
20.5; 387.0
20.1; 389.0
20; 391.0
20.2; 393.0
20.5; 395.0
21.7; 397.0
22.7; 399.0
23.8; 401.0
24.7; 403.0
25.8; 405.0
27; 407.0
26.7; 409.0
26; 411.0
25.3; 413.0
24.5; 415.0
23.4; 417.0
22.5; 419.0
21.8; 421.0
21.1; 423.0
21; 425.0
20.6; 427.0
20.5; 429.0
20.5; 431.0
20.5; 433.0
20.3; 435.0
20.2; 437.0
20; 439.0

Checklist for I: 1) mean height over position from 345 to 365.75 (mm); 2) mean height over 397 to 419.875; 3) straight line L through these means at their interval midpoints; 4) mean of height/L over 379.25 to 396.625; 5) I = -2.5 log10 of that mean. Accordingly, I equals 0.18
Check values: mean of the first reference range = 23.7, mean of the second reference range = 24.6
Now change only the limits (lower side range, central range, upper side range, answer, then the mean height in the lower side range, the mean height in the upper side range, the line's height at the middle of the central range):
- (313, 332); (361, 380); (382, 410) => -0.15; 19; 22.5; 21.3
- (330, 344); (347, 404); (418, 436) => -0.14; 19.5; 21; 20.1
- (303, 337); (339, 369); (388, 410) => -0.13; 18.7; 23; 20.6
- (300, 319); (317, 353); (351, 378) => 0.06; 17.7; 24.6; 20.9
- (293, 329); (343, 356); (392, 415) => -0.09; 16.9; 24.1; 19.9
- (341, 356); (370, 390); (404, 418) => 0.07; 21.4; 25.5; 23.5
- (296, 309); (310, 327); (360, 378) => -0.11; 14.8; 24.8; 17.2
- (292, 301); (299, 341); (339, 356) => -0.13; 12.2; 21.2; 16.4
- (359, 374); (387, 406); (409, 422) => 0.12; 25.4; 24.1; 24.6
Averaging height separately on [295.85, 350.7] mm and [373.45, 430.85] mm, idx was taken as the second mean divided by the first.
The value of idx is 1.23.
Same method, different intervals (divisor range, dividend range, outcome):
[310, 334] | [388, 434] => 1.20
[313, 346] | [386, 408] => 1.17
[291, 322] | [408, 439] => 1.37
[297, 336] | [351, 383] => 1.35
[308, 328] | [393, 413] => 1.28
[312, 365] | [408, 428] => 1.12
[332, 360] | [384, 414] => 1.08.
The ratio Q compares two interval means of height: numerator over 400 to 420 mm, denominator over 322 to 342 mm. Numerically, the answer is 1.30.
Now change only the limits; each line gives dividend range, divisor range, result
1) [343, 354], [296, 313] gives 1.35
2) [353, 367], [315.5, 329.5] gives 1.33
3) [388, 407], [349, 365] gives 0.92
